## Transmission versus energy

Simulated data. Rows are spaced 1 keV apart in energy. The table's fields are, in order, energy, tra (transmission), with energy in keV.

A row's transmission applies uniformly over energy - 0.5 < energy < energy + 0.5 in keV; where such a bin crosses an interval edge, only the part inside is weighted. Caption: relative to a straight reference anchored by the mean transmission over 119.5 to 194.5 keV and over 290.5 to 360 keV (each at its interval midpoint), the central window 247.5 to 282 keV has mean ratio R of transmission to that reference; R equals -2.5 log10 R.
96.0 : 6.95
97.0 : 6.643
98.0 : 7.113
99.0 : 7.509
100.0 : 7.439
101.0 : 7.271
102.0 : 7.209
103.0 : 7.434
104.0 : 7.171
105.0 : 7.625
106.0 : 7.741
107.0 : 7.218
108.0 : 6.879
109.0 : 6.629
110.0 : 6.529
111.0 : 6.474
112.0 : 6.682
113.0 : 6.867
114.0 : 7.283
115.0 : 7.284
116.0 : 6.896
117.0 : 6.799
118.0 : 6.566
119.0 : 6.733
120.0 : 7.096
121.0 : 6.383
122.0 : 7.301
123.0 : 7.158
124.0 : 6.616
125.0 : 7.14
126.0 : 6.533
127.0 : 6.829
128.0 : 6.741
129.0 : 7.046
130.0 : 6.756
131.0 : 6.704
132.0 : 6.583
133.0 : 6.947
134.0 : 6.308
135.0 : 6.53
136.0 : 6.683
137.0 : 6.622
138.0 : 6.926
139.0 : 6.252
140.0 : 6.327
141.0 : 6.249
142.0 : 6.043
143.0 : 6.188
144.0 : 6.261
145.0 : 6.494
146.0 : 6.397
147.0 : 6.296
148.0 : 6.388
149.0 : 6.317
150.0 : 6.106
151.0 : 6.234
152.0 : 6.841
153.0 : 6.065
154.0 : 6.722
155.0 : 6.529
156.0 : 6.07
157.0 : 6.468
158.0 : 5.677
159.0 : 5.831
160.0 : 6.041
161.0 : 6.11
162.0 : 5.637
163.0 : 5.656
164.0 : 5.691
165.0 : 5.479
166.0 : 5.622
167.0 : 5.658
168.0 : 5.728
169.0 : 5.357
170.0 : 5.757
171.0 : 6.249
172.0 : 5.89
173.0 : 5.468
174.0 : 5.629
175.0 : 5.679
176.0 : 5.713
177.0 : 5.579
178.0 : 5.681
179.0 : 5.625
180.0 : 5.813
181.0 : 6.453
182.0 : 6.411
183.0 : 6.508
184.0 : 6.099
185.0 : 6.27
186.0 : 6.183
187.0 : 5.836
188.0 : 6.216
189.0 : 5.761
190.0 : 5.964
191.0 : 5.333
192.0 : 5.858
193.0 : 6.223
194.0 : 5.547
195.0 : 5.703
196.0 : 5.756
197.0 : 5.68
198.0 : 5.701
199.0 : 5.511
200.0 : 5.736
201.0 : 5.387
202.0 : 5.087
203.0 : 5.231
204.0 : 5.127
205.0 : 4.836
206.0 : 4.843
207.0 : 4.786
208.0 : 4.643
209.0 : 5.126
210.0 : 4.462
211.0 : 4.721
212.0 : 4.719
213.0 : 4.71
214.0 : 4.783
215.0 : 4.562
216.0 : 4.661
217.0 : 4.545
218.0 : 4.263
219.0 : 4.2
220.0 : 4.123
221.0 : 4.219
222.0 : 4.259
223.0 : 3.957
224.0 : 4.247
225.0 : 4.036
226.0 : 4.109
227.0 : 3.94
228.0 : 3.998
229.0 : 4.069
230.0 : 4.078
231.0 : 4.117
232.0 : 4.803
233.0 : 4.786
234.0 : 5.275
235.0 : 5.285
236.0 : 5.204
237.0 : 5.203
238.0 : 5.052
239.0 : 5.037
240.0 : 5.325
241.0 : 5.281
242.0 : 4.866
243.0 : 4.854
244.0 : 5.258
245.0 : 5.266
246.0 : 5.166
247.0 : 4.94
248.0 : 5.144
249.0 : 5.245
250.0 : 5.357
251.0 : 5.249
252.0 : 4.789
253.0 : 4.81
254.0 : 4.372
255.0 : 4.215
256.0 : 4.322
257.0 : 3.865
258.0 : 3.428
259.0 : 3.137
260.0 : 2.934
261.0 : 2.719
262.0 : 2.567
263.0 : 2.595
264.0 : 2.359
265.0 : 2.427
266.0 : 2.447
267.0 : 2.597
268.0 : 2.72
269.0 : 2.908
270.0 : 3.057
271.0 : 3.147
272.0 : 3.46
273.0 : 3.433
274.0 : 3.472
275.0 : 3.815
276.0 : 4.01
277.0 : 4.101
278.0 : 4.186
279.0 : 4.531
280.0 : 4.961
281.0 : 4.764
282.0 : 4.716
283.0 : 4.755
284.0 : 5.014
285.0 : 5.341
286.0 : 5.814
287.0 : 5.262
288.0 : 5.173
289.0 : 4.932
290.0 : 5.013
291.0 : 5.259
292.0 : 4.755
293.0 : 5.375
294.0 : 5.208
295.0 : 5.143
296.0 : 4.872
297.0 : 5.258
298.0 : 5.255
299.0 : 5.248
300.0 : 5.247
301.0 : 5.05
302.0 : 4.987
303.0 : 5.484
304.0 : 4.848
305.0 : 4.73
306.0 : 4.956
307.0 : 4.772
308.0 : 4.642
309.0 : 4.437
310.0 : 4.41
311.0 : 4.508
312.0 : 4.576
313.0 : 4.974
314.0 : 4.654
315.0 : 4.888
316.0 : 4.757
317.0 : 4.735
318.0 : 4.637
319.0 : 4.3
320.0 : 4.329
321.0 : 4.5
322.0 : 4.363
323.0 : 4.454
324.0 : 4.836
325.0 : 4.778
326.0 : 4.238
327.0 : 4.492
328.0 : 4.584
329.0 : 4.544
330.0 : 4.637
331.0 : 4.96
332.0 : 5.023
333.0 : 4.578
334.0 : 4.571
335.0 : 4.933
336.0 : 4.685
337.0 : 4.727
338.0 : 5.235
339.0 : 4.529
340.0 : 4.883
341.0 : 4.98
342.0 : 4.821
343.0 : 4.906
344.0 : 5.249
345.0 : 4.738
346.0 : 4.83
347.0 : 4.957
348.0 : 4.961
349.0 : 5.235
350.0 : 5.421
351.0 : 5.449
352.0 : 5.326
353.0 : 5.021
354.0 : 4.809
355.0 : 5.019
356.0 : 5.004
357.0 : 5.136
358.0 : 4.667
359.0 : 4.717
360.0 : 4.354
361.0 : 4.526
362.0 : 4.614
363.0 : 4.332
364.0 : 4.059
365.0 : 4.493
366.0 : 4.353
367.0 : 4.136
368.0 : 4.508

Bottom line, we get 0.38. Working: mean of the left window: 6.21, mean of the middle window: 3.75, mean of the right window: 4.85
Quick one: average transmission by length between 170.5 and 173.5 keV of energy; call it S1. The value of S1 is 5.87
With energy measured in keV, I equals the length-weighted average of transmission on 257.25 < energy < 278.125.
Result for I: 3.11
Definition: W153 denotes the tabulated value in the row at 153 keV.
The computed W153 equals 6.065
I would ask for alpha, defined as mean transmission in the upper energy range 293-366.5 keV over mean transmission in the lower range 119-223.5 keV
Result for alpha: 0.8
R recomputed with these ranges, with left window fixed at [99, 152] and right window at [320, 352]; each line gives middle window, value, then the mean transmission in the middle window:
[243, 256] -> 0.136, 4.95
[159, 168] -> 0.120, 5.74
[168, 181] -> 0.104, 5.73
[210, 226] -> 0.321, 4.39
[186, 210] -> 0.118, 5.47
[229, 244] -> 0.165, 4.92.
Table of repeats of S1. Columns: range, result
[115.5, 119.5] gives 6.75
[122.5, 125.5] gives 6.97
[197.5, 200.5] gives 5.65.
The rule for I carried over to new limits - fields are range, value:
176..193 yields 5.97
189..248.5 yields 4.92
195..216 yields 5.08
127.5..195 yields 6.12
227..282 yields 4.17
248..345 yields 4.46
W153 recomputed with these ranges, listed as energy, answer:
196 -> 5.756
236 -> 5.204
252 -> 4.789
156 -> 6.07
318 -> 4.637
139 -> 6.252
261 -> 2.719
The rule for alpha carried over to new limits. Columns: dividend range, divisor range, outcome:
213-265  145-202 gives 0.74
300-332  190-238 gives 0.97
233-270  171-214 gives 0.76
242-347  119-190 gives 0.72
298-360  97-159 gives 0.72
